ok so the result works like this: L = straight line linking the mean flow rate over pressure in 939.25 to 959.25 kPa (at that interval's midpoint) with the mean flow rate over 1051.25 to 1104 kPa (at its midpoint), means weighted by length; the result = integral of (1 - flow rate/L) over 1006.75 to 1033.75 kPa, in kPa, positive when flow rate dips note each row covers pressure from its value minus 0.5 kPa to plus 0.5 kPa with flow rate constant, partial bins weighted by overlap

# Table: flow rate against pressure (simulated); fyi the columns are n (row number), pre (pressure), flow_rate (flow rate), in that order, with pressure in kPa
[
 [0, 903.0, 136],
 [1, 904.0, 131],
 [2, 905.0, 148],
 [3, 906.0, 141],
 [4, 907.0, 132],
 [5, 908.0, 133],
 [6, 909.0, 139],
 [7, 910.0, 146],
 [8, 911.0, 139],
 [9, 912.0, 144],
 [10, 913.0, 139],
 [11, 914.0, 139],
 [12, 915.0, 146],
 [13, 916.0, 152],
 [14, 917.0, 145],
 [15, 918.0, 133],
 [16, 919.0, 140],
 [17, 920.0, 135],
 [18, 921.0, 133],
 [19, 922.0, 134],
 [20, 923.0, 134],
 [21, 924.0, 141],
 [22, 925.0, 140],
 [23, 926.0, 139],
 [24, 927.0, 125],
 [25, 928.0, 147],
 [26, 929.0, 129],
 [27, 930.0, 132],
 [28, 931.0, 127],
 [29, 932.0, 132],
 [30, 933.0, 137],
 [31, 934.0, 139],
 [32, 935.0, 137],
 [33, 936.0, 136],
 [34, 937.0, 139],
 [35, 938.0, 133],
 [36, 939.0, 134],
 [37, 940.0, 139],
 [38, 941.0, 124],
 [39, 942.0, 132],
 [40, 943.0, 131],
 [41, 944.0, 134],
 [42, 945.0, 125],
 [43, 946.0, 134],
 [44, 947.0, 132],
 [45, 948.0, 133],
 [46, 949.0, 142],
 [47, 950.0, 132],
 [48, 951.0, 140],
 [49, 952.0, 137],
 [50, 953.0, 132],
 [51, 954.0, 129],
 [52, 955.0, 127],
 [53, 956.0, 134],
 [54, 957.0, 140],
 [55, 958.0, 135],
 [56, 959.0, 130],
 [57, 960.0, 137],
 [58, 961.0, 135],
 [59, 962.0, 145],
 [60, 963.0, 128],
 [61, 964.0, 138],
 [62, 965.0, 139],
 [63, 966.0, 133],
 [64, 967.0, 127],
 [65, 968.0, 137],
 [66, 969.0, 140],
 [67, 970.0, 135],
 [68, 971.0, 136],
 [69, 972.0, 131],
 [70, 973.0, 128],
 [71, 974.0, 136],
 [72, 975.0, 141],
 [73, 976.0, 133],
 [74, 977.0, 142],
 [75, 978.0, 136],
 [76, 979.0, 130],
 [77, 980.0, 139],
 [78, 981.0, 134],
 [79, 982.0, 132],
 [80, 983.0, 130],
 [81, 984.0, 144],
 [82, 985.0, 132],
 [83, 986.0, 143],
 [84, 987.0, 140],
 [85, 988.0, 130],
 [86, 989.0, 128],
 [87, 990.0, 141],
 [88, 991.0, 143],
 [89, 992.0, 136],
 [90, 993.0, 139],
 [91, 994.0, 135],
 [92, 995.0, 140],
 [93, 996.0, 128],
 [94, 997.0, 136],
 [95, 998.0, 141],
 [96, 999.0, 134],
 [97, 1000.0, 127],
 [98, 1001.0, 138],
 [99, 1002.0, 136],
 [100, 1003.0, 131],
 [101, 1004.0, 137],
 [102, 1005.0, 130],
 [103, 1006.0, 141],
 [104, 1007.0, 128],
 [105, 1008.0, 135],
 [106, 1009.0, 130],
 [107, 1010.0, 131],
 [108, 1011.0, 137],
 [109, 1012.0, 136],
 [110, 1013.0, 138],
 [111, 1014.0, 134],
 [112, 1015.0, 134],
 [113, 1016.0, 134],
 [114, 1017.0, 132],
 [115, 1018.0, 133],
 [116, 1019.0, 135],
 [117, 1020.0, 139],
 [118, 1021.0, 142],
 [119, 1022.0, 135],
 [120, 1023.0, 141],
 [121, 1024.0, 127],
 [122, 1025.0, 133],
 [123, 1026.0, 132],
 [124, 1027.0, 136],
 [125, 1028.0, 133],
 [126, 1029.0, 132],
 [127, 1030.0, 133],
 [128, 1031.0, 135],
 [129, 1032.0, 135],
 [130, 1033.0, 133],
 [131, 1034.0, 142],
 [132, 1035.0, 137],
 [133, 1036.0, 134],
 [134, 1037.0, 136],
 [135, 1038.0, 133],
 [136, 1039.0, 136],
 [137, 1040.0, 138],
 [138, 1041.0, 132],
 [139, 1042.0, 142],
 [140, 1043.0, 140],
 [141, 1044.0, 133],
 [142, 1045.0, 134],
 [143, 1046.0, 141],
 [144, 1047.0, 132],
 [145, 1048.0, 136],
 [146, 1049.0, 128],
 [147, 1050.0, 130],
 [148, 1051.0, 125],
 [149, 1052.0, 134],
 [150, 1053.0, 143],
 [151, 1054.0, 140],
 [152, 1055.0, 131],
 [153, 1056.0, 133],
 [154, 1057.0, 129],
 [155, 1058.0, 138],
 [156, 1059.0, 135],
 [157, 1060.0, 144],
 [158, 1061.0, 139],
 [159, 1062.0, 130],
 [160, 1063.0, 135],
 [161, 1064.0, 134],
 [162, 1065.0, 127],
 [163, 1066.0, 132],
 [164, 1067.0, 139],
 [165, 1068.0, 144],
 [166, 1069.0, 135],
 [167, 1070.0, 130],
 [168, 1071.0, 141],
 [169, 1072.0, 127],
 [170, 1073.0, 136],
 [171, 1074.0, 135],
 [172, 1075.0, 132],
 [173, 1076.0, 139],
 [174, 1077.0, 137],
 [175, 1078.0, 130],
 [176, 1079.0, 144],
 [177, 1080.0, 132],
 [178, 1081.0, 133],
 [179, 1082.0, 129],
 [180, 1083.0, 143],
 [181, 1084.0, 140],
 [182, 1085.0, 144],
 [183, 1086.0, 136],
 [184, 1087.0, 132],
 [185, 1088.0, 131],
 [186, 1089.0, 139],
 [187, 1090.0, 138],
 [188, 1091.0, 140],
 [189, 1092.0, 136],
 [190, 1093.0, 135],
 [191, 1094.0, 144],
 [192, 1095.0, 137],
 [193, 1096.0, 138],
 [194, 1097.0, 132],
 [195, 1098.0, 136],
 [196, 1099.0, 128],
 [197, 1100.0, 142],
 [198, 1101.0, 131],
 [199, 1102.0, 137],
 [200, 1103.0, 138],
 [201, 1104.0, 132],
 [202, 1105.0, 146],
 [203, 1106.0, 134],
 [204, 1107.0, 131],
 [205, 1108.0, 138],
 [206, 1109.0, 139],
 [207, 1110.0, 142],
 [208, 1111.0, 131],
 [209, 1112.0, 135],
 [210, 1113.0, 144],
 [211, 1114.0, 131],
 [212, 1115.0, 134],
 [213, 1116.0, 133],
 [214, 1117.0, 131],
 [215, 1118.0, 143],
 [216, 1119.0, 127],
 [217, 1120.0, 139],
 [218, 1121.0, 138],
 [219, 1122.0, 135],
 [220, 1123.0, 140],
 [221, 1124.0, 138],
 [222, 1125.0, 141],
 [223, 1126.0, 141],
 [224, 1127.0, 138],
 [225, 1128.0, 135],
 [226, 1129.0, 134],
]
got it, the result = 0.1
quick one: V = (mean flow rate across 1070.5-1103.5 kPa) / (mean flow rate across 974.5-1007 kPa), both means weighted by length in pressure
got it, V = 1.0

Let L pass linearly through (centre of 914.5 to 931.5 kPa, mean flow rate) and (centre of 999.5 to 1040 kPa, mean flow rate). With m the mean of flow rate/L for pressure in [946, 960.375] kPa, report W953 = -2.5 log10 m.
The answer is 0.02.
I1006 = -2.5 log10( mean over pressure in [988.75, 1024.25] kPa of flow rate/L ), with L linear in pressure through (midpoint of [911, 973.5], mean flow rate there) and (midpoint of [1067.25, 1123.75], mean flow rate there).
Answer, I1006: 0.004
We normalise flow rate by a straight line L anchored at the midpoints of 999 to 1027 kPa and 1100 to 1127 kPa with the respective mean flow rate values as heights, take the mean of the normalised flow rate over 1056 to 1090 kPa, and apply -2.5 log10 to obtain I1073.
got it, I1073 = 0.00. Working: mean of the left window 134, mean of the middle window 135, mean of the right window 137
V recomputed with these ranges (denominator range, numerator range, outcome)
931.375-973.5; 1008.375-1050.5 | 1.00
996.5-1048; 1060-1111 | 1.01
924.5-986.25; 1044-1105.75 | 1.01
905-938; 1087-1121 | 0.99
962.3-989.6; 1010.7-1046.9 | 1.00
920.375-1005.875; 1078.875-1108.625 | 1.01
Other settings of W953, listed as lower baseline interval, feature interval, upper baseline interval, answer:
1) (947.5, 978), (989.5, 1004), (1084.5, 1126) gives -0.01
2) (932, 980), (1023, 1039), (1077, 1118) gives 0.01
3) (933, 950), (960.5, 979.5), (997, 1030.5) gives -0.01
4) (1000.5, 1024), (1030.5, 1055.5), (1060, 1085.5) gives 0.00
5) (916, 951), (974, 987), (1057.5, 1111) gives -0.01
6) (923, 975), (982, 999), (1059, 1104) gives -0.01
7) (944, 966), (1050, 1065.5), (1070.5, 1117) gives 0.01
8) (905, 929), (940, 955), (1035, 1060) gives 0.04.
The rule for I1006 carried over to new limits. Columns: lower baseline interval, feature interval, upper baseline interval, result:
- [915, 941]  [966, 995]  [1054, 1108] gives 0.00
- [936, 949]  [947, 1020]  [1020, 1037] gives -0.01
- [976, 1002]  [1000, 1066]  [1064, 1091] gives 0.01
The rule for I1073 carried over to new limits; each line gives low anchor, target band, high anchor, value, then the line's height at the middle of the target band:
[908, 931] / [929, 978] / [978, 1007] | 0.02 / 137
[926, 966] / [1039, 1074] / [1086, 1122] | 0.00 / 135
